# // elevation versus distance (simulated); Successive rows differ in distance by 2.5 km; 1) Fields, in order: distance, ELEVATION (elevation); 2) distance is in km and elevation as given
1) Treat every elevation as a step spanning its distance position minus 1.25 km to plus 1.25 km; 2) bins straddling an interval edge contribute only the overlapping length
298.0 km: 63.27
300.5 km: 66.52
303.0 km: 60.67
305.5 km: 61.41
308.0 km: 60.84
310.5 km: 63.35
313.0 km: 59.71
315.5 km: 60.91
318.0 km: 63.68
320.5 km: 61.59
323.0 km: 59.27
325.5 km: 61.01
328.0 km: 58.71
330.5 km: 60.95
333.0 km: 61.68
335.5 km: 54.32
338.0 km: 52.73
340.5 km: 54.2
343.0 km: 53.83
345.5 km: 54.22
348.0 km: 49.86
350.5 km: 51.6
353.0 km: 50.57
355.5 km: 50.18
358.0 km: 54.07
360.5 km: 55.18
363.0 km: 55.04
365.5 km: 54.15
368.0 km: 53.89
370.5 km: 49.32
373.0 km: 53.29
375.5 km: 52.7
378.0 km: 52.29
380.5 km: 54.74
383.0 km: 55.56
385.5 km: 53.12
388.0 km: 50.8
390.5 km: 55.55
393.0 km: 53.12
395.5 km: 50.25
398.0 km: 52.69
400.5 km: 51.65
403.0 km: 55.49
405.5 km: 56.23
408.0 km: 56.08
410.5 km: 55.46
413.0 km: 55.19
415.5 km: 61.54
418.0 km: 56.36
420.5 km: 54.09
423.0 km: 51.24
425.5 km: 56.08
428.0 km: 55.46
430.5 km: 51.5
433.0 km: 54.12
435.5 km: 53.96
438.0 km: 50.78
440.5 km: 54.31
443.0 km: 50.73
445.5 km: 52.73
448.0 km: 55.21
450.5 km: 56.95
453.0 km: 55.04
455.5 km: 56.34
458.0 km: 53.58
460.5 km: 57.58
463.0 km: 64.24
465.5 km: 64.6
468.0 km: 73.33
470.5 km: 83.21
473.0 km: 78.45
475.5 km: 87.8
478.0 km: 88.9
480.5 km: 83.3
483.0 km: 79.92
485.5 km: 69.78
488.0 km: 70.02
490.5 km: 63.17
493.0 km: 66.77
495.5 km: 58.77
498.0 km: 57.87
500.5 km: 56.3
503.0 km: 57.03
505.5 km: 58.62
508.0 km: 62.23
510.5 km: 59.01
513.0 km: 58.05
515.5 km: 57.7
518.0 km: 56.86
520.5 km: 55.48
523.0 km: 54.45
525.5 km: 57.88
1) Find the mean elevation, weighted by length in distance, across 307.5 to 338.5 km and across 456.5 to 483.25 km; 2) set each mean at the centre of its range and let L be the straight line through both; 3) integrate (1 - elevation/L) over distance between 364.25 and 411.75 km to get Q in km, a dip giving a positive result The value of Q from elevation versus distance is 9.05 km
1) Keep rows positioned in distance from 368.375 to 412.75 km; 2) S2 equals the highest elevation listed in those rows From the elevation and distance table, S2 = 56.23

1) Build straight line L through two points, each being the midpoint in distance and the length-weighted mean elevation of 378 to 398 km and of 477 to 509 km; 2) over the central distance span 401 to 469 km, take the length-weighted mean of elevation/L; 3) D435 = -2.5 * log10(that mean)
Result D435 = 0.061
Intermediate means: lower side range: 53.2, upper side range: 67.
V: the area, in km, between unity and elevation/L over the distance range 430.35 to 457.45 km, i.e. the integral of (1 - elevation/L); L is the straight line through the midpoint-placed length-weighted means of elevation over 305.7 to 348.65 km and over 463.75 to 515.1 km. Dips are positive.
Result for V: 4.91 km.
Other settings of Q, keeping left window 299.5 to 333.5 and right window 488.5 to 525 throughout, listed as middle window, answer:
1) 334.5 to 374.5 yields 5.27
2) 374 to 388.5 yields 1.73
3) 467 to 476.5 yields -3.41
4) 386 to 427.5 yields 3.97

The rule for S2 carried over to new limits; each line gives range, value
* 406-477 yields 87.8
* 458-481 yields 88.9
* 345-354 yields 54.22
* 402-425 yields 61.54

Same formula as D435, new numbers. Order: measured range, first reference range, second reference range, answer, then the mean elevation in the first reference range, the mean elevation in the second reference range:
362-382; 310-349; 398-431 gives 0.07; 58.1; 55.1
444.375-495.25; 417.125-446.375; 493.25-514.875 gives -0.20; 53.4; 58.8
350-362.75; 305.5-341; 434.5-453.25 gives 0.11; 59.7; 53.6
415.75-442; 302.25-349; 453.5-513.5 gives 0.18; 58.6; 67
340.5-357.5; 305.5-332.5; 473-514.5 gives 0.19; 61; 67.6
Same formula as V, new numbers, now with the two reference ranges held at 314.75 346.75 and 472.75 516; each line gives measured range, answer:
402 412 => 1.1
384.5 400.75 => 2.4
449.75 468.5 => 1.6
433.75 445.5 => 2.1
